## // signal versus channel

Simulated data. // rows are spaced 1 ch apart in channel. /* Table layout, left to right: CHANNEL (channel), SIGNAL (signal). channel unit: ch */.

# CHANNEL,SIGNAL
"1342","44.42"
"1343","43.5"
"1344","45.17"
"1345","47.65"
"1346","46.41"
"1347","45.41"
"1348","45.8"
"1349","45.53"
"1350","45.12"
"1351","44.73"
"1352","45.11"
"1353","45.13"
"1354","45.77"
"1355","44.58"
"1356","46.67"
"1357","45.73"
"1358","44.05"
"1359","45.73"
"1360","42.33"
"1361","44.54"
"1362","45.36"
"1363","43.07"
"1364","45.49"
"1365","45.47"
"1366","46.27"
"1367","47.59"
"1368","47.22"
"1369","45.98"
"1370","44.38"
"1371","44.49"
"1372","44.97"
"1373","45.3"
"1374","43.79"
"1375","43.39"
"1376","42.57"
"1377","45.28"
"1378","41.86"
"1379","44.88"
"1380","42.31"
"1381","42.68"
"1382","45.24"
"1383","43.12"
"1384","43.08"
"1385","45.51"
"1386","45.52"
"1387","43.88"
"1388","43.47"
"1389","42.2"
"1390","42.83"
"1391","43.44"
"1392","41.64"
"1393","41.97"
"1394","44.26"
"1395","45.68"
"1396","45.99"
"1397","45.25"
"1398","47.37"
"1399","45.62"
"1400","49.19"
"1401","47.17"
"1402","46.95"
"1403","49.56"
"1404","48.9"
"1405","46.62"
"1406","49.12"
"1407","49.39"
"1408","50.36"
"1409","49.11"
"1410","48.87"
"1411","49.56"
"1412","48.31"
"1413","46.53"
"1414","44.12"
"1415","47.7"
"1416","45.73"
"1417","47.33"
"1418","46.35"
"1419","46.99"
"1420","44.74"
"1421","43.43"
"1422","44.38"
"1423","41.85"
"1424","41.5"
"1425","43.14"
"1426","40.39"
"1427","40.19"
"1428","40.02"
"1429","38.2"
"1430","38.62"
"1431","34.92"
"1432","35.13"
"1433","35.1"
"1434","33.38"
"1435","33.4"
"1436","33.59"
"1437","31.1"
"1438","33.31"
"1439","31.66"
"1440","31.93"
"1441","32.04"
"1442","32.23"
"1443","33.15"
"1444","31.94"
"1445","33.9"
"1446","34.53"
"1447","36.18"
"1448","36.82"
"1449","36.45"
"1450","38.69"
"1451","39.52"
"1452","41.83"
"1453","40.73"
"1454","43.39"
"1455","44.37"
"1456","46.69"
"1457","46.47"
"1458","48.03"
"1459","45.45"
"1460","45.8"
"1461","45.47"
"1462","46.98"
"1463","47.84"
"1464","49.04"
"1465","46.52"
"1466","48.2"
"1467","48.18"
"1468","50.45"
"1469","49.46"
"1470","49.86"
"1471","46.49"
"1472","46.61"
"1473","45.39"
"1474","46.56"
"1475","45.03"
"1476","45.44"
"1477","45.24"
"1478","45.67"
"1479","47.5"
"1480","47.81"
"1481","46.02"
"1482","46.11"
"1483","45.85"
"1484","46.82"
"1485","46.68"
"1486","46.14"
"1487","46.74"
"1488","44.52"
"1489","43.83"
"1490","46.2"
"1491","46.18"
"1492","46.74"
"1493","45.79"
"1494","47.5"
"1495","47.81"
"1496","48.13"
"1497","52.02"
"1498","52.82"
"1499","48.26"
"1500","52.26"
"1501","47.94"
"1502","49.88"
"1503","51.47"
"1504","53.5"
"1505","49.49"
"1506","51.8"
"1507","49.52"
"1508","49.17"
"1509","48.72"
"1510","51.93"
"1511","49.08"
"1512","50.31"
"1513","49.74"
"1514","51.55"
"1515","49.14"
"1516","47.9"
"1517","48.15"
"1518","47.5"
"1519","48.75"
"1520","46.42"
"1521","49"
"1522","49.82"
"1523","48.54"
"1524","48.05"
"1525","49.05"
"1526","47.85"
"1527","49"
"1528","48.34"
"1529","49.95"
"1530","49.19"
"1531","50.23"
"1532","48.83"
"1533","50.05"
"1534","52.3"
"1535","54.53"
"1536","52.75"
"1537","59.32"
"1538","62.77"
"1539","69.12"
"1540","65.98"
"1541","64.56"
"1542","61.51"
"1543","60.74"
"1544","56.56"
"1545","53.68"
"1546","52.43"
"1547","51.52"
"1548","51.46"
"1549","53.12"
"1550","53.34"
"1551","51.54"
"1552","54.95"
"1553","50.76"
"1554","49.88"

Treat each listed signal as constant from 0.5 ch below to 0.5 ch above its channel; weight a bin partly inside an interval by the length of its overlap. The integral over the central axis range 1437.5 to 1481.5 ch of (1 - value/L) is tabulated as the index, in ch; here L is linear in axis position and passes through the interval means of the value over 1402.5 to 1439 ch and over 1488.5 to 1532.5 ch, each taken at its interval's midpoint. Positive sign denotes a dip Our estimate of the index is 2.8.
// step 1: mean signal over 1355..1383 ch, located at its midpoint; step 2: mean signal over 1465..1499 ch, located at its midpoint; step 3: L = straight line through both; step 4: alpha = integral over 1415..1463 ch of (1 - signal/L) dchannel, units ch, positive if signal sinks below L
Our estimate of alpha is 6.74 ch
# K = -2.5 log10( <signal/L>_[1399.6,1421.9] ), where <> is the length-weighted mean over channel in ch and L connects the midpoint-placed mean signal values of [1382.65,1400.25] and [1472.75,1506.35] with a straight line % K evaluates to -0.06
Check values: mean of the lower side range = 44.4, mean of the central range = 47.5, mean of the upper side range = 47.6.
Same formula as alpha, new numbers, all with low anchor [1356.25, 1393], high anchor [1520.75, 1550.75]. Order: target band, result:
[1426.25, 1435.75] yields 2.20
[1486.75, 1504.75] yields 1.05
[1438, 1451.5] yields 3.89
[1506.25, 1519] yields 0.73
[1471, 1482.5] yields 0.95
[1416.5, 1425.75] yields 0.54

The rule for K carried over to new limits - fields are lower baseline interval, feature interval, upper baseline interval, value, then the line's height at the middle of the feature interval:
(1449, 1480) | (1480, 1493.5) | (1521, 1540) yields 0.05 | 48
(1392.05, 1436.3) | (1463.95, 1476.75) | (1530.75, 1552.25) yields 0.04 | 49.3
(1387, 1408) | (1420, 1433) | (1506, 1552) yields 0.18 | 47.3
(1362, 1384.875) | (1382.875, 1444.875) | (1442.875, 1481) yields 0.05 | 44.3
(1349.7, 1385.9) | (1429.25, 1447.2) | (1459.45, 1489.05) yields 0.34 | 46.1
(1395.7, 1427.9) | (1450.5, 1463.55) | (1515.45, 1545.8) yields 0.09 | 48.8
